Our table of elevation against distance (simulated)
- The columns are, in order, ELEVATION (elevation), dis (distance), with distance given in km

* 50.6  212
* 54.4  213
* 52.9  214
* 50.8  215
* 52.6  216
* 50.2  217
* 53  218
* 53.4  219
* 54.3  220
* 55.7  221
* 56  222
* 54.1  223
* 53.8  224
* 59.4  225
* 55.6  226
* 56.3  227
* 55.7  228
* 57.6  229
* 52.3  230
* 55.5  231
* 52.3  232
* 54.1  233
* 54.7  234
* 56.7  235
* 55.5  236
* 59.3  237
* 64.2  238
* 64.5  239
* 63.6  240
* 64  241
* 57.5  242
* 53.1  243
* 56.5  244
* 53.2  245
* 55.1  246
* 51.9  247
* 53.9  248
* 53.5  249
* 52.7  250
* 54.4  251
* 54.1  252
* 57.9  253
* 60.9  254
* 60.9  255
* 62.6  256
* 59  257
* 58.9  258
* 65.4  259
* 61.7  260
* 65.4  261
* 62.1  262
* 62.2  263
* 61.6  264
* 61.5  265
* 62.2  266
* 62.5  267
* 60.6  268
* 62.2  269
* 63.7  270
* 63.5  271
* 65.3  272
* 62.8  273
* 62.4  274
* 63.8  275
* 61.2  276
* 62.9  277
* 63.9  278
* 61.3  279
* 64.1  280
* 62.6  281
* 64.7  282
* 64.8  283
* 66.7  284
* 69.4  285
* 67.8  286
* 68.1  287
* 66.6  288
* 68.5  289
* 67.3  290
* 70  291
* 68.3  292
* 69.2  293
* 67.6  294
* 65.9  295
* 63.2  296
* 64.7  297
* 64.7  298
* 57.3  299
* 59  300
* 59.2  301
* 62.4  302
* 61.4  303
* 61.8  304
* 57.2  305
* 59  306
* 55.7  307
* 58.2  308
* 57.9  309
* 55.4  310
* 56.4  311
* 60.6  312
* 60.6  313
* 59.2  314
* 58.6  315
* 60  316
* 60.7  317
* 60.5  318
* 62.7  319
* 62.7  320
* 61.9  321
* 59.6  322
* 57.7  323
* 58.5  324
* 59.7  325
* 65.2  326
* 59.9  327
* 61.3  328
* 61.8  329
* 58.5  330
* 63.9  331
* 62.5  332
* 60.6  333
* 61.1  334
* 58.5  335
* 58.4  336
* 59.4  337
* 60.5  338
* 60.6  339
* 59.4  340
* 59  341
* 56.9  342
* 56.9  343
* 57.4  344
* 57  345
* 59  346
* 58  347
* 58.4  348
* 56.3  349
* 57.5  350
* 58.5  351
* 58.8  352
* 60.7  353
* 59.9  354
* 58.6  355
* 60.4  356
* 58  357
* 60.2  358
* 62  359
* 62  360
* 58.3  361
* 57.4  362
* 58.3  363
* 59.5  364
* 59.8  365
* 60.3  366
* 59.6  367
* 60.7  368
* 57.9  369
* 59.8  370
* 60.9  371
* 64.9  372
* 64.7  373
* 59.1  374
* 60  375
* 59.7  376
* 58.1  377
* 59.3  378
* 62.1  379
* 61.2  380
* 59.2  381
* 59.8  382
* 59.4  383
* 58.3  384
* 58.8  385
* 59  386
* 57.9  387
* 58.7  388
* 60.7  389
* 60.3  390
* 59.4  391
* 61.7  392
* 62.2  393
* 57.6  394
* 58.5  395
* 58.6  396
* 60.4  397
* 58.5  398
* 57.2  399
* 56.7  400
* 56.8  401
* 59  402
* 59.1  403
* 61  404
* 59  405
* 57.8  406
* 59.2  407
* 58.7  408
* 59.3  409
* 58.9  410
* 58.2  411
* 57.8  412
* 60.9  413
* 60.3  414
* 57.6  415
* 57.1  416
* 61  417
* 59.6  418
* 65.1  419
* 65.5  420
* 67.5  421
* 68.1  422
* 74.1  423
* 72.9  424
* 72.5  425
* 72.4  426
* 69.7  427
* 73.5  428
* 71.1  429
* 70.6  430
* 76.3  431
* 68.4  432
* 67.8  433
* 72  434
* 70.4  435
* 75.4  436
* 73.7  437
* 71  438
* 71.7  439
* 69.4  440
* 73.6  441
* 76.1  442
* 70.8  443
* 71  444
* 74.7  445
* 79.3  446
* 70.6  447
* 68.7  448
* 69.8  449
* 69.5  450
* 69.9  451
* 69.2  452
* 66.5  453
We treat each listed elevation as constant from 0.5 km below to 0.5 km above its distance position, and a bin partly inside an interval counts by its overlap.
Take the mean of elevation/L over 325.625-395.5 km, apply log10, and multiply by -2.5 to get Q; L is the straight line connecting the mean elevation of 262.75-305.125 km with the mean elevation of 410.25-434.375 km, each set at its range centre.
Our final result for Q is 0.10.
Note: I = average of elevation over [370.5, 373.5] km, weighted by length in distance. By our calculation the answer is 63.5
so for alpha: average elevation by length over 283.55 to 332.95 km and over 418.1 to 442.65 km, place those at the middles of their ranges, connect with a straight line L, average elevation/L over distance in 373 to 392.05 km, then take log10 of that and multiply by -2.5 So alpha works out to 0.13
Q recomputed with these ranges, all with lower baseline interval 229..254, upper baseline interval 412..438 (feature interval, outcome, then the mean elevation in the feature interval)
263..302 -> -0.092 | 64.2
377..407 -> 0.116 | 59.2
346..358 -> 0.083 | 58.7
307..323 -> 0.028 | 59.5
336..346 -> 0.073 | 58.6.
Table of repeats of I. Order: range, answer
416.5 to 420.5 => 62.8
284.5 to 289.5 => 68.1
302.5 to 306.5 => 59.9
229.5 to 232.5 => 53.4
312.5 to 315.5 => 59.5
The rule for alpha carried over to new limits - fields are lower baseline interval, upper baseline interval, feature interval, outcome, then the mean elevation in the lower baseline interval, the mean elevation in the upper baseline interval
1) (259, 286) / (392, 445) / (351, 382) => 0.078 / 63.4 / 65.1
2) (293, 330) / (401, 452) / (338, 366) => 0.071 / 60.6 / 67.1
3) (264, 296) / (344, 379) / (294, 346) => 0.038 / 64.8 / 59.5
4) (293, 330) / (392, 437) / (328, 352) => 0.042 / 60.6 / 63.8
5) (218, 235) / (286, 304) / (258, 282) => -0.026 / 55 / 64.9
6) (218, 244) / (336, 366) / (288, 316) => -0.070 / 56.7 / 58.9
